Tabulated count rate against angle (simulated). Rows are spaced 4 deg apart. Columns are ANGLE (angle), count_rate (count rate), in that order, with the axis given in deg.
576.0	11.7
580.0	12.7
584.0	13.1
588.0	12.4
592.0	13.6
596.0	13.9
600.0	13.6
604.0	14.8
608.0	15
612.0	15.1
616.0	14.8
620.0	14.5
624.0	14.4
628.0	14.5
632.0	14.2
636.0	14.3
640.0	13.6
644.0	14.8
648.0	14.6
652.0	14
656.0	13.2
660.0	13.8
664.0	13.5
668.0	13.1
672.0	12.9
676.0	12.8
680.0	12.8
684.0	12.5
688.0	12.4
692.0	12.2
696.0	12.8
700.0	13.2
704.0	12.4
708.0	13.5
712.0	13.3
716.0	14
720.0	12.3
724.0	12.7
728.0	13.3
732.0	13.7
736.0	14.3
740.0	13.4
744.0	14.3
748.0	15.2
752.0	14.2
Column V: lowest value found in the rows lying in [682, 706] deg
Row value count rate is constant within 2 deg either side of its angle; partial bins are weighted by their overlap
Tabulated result 12.2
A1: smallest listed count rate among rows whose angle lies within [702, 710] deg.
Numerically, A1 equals 12.4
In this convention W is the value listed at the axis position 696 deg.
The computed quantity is 12.8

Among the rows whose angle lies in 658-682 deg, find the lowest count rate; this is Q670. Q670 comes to 12.8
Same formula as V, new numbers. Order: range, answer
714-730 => 12.3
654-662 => 13.2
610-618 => 14.8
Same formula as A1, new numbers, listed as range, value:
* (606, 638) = 14.2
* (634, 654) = 13.6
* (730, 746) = 13.4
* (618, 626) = 14.4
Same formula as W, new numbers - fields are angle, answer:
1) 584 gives 13.1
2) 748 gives 15.2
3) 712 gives 13.3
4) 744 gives 14.3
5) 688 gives 12.4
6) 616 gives 14.8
